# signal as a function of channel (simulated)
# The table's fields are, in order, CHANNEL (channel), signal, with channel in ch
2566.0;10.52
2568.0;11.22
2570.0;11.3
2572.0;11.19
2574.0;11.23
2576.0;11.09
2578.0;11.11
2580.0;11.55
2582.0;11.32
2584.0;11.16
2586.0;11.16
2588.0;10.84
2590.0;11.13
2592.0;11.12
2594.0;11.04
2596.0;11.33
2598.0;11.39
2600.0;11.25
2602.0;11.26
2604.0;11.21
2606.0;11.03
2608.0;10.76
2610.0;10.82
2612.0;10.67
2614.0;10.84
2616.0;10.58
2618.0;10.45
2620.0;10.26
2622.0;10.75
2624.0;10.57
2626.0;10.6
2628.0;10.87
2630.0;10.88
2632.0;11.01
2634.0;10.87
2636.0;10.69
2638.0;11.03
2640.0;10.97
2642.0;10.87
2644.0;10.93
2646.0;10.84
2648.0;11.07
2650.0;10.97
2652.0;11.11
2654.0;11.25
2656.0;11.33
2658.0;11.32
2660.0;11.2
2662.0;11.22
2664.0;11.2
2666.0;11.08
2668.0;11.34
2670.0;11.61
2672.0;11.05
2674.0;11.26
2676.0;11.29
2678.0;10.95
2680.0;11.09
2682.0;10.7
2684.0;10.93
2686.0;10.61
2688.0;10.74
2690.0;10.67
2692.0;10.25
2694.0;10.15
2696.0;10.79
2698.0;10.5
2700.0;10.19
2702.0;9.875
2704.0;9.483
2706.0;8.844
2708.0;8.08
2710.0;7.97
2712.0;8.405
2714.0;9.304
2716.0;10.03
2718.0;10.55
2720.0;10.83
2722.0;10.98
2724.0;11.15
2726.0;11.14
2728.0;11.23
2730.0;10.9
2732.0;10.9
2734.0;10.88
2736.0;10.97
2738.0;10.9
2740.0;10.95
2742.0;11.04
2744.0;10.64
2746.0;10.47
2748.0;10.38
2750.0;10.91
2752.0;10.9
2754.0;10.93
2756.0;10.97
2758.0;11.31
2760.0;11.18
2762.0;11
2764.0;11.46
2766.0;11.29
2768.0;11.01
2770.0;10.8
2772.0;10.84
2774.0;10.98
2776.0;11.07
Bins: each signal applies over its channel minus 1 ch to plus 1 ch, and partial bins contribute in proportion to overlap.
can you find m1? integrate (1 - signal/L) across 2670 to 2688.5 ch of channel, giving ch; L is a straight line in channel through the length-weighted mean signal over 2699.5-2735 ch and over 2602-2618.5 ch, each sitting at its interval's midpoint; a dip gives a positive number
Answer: -1.2 ch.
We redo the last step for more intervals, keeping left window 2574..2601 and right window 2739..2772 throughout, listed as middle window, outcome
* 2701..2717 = 2.9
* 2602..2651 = 1.4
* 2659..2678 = -0.3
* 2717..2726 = 0.1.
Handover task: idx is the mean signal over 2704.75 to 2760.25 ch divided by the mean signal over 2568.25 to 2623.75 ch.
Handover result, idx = 0.95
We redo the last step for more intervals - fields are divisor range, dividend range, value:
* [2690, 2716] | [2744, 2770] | 1.15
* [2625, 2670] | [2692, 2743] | 0.93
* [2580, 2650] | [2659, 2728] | 0.96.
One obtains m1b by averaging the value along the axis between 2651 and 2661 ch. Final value 11.2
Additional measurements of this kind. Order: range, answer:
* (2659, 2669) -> 11.2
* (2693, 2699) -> 10.5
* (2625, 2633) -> 10.8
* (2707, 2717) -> 8.76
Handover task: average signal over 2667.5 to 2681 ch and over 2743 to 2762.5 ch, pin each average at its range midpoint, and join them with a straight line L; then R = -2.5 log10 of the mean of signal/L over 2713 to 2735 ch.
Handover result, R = 0.028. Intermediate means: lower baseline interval 11.2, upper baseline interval 10.9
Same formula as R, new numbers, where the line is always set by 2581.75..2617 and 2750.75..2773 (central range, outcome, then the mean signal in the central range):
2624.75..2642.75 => 0.02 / 10.9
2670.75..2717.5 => 0.09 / 10.1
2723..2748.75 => 0.02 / 10.9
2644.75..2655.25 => 0.00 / 11.1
